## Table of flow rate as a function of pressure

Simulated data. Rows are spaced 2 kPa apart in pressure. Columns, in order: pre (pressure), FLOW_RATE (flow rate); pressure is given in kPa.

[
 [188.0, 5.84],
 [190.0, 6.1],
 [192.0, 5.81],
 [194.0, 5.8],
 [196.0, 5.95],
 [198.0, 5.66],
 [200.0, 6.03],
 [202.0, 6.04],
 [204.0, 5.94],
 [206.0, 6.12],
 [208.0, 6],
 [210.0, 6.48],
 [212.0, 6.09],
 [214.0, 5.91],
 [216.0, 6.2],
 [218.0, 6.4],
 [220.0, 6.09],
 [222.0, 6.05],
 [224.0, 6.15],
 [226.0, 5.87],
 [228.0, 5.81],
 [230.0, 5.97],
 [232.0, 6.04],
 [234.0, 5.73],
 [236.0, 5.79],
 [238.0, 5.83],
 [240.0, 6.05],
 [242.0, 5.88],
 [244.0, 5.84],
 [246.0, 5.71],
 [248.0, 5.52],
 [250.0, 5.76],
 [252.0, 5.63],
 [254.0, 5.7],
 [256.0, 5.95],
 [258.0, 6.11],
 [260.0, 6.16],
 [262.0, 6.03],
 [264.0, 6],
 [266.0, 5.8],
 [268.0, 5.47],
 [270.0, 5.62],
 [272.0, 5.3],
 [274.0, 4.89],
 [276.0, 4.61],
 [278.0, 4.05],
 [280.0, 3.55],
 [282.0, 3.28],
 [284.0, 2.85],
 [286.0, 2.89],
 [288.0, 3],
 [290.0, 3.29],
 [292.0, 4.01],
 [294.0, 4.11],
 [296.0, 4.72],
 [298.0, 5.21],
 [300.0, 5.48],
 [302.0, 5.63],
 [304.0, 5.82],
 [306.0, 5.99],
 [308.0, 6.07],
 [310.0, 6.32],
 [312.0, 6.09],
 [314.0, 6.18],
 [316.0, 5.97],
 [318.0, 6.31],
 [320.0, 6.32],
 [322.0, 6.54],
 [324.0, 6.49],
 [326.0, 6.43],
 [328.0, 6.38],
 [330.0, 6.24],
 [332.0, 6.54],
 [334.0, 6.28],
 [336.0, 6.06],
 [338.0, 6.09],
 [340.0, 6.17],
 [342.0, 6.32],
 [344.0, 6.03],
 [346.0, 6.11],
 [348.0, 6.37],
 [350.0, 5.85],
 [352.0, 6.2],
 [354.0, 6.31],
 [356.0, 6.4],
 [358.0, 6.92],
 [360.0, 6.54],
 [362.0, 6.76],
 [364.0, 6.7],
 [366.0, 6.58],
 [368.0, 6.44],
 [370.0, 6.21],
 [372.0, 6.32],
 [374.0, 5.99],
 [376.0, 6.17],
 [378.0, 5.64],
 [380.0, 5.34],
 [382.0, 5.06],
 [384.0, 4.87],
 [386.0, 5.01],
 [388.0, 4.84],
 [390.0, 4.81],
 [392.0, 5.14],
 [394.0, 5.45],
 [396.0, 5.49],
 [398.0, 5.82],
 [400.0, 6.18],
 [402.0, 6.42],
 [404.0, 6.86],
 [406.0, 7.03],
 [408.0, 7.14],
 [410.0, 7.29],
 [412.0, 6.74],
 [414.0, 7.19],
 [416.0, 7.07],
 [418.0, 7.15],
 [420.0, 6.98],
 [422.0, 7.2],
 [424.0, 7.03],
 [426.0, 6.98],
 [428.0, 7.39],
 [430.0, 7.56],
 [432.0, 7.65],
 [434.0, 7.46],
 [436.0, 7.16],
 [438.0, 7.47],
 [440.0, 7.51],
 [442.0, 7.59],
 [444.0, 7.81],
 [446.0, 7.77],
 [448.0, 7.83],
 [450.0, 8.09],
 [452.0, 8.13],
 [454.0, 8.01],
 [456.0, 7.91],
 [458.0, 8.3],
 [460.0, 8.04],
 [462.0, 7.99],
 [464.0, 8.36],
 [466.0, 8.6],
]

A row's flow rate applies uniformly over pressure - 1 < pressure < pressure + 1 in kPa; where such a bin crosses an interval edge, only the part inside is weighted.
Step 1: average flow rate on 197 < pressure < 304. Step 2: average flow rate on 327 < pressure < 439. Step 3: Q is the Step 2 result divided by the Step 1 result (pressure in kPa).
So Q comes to 1.18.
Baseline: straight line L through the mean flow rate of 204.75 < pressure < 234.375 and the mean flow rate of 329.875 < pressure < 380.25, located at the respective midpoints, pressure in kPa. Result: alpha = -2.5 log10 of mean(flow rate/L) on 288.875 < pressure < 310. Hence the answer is 0.21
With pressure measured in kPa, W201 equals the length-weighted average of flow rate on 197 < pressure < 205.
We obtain 5.92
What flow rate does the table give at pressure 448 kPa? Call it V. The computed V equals 7.83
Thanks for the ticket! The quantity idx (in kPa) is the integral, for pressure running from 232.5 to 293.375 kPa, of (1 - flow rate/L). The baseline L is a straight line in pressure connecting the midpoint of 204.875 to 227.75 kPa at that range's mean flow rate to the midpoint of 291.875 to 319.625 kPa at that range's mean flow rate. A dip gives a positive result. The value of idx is 8.3 kPa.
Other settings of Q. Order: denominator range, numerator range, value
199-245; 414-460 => 1.26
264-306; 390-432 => 1.47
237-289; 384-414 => 1.17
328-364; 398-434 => 1.11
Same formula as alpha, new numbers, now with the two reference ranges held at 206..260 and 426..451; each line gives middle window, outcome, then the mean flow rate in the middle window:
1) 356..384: 0.143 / 6.16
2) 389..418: 0.152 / 6.36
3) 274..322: 0.306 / 4.89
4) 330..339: 0.086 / 6.24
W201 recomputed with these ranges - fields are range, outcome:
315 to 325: 6.33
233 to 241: 5.85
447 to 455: 8.02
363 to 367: 6.64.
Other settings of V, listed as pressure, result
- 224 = 6.15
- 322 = 6.54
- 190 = 6.1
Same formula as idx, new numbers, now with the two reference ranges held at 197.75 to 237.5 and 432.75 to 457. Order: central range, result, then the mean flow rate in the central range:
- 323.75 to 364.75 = 3.7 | 6.34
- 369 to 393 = 5.9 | 5.45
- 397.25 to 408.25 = 1.3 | 6.55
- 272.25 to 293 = 8.9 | 3.7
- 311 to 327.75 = 1.2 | 6.3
